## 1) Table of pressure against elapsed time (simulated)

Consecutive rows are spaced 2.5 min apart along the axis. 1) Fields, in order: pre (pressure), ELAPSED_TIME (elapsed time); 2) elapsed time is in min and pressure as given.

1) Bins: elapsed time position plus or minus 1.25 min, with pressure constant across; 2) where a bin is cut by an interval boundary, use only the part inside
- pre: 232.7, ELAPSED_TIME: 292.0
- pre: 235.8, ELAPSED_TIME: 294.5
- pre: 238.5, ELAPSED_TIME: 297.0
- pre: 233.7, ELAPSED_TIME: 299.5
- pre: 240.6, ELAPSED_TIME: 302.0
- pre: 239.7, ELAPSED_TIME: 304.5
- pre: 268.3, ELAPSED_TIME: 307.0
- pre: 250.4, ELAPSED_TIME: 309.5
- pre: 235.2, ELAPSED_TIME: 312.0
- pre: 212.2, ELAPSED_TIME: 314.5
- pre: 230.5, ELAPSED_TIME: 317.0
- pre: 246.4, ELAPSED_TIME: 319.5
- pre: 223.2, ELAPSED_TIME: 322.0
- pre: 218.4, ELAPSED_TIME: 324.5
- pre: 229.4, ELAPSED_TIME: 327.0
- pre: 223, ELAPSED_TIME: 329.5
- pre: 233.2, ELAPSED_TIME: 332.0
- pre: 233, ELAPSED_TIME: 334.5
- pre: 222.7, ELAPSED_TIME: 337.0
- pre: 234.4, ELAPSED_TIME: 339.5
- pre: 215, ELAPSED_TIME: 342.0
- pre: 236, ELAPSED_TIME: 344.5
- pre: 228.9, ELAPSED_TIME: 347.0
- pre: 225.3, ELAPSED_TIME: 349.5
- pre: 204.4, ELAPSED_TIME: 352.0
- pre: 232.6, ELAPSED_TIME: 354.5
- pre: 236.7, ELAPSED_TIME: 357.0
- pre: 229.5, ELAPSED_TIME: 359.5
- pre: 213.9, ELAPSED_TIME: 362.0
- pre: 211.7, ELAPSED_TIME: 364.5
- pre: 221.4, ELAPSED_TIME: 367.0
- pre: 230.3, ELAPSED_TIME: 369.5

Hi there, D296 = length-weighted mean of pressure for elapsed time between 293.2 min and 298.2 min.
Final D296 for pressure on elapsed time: 237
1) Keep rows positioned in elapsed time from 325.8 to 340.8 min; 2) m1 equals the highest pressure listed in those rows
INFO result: 234.4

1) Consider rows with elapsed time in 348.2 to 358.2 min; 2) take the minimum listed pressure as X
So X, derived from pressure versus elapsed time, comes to 204.4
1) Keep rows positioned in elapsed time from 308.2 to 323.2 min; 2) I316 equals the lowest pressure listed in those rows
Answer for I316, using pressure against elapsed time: 212.2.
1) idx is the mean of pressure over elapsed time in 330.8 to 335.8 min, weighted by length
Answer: 233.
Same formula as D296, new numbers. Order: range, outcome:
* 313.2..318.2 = 221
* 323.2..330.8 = 224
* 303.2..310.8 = 253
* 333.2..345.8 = 228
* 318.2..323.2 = 235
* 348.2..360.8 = 226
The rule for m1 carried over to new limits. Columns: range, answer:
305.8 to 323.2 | 268.3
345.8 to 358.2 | 236.7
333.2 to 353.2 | 236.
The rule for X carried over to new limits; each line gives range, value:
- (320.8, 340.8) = 218.4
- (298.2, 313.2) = 233.7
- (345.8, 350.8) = 225.3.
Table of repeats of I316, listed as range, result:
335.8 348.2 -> 215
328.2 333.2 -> 223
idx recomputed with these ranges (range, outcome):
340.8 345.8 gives 226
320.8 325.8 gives 221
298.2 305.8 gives 238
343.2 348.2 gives 232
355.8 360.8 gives 233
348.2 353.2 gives 215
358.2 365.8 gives 219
